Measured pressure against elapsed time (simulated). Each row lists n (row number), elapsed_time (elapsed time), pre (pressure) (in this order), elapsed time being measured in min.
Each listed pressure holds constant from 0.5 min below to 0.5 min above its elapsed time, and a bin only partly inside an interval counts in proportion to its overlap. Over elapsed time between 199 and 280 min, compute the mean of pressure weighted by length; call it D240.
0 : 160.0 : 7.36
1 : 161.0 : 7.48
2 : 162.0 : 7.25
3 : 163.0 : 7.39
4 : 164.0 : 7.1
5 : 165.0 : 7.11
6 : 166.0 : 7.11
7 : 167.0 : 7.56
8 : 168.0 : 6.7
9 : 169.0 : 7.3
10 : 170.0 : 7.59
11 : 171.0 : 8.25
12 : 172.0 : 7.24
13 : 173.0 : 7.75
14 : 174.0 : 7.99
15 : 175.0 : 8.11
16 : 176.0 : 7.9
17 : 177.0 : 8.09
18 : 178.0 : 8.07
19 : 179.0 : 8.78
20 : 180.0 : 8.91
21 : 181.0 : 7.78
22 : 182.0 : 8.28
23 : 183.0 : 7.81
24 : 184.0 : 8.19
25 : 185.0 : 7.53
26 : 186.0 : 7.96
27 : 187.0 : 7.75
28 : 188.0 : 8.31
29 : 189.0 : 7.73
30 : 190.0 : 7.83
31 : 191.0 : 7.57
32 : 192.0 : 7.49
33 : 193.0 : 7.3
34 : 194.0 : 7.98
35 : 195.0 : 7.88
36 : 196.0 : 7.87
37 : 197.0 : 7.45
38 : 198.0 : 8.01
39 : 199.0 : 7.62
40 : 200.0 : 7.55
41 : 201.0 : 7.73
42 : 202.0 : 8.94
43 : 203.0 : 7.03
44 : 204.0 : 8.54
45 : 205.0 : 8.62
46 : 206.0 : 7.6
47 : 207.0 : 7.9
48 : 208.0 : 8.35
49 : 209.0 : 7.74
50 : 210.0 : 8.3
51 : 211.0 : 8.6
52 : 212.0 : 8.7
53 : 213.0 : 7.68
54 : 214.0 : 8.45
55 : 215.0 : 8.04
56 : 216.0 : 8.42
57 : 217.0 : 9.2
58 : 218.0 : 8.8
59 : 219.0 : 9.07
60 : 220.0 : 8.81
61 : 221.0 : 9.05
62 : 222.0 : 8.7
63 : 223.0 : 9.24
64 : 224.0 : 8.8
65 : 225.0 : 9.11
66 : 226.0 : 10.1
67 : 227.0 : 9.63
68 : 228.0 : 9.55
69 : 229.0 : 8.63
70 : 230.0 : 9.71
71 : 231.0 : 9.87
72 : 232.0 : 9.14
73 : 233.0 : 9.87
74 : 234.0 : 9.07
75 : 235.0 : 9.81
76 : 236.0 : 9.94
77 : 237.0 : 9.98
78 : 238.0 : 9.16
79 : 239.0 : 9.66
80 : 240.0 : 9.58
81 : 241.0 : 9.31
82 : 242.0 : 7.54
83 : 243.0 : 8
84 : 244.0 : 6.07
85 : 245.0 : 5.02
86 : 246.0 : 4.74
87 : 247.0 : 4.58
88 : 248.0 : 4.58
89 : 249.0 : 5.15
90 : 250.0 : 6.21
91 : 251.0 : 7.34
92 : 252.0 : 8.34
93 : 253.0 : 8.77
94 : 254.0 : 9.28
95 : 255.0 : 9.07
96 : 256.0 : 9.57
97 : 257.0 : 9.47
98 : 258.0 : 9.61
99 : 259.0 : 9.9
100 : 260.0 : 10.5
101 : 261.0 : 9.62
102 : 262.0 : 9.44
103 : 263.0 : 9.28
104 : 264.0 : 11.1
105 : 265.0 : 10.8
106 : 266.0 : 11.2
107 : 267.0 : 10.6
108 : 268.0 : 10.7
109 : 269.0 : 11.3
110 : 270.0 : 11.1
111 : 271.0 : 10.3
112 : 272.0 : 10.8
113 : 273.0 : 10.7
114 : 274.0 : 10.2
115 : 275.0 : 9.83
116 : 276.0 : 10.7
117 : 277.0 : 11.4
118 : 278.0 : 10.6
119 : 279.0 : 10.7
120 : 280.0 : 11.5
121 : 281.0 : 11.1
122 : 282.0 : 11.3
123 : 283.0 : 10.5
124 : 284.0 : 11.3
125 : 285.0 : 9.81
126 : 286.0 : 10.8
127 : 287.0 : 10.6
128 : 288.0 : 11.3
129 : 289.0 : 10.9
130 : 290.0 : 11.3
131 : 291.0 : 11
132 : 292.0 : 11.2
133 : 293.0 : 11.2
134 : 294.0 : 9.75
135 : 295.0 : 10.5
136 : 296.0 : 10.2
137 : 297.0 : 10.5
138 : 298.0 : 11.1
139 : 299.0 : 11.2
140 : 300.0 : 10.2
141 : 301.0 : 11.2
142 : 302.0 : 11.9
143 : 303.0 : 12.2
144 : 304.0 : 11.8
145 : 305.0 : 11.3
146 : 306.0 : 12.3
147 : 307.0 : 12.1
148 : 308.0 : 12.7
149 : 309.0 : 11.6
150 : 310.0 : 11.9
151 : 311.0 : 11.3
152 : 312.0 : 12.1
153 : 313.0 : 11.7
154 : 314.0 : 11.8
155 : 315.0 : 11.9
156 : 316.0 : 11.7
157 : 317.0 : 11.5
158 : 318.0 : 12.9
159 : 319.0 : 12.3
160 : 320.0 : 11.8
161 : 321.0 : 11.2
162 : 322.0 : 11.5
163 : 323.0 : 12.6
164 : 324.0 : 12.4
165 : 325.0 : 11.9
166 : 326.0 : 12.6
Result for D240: 8.96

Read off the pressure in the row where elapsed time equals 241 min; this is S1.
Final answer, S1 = 9.31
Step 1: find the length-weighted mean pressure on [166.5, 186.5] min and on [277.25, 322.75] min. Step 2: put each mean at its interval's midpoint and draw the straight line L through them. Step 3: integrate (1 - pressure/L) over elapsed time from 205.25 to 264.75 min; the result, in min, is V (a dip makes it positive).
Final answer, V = 5.6 min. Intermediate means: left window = 7.89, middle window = 8.6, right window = 11.3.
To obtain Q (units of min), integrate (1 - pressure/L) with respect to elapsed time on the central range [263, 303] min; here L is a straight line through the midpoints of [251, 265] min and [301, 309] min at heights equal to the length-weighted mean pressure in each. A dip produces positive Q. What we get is -0.2 min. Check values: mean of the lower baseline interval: 9.5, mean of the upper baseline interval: 12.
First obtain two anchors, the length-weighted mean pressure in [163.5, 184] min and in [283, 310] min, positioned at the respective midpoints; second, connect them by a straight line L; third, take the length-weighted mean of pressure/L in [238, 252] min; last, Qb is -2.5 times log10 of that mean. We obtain 0.373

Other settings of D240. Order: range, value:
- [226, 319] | 10.1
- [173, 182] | 8.18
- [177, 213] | 7.99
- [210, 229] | 8.86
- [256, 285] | 10.5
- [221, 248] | 8.58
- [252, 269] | 9.93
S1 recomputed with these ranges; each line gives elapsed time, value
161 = 7.48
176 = 7.9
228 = 9.55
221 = 9.05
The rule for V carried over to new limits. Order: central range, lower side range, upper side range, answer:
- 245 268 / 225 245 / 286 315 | 3.03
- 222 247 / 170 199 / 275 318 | 1.71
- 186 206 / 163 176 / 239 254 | -1.45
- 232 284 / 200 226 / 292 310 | 3.22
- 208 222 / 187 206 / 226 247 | -0.52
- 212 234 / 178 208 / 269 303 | -0.39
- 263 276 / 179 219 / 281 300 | -0.64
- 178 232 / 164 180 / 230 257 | -3.03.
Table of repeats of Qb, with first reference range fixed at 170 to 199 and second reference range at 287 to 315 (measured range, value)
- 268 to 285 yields -0.018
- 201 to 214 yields 0.055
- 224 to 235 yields -0.025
